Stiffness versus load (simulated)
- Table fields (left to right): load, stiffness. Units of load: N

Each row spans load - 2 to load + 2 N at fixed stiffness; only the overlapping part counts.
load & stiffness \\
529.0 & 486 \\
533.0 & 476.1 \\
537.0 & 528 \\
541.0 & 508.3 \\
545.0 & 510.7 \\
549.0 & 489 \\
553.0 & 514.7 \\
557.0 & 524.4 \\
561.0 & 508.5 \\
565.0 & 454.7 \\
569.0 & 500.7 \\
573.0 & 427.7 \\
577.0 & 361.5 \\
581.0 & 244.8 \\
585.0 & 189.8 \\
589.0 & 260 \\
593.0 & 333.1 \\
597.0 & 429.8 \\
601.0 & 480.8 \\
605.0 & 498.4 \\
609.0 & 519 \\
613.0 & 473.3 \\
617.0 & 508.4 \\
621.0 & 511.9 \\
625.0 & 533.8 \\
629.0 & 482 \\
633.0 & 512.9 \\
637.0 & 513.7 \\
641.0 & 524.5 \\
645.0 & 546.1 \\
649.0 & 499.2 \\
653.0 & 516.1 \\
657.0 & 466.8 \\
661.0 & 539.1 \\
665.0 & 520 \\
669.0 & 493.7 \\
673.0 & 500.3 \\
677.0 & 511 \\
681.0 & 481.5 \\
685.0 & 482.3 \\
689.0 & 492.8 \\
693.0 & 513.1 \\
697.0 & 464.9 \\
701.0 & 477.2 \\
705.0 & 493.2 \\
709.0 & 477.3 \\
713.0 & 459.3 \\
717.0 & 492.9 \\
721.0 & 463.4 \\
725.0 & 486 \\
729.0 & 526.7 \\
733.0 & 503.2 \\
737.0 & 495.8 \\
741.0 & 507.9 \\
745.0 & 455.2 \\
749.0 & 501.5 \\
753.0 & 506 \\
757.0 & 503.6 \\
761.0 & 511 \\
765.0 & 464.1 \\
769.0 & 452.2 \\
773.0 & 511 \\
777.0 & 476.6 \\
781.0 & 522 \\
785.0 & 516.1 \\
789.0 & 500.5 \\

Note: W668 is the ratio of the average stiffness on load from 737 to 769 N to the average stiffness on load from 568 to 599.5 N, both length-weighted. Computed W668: 1.44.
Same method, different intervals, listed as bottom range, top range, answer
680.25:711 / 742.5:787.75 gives 1.02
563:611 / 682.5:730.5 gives 1.24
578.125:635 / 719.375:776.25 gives 1.15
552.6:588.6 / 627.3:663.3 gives 1.27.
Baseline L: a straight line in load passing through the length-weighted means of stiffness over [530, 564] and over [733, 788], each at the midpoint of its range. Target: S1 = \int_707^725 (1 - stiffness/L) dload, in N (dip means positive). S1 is 0.80 N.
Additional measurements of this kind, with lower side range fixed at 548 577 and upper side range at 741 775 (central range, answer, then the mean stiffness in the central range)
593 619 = 0.46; 473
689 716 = 0.24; 482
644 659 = -0.63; 504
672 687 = -0.24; 493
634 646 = -1.04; 525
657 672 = -0.77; 510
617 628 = -0.77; 517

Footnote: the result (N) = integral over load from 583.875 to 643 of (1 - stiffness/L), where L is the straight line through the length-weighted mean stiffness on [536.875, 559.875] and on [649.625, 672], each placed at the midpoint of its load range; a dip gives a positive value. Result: 6.2 N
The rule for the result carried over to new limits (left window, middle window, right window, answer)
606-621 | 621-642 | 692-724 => -0.6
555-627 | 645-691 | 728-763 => -3.6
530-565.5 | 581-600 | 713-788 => 7.4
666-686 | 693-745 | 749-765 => 1.2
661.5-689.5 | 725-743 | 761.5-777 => -0.7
